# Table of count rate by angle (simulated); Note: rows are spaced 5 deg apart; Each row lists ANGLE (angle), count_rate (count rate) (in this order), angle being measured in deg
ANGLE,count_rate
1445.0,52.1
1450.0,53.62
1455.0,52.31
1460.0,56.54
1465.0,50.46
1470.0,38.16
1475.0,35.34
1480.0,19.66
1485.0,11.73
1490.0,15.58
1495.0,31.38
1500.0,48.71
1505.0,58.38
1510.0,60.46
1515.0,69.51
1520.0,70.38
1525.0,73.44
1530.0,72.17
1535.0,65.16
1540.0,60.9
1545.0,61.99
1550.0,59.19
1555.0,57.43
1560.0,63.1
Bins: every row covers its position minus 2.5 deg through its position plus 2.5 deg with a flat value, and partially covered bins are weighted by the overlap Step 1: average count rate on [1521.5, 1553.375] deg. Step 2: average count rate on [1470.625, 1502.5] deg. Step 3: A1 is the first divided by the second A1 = 2.36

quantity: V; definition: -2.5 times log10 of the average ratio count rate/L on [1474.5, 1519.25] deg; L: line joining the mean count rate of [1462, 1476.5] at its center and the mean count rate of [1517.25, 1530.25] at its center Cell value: 0.42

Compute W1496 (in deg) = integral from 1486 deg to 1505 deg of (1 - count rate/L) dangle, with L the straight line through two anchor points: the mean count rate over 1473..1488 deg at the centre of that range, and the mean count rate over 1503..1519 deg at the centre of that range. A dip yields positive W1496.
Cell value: 4.7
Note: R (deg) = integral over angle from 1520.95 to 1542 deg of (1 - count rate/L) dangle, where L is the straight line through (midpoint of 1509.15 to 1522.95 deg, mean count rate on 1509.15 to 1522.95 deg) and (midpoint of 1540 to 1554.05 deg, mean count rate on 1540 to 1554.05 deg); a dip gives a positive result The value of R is -1.4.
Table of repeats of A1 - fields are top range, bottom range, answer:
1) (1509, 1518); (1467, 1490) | 2.58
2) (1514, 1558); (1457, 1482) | 1.61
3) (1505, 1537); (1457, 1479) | 1.56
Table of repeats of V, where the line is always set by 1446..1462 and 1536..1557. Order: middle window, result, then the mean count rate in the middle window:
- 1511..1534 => -0.196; 70.3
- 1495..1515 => 0.058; 54.5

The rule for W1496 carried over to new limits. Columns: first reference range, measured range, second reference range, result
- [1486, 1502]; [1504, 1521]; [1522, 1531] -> -3.5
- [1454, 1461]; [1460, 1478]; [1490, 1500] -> 1.9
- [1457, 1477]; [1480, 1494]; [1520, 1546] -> 9.6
